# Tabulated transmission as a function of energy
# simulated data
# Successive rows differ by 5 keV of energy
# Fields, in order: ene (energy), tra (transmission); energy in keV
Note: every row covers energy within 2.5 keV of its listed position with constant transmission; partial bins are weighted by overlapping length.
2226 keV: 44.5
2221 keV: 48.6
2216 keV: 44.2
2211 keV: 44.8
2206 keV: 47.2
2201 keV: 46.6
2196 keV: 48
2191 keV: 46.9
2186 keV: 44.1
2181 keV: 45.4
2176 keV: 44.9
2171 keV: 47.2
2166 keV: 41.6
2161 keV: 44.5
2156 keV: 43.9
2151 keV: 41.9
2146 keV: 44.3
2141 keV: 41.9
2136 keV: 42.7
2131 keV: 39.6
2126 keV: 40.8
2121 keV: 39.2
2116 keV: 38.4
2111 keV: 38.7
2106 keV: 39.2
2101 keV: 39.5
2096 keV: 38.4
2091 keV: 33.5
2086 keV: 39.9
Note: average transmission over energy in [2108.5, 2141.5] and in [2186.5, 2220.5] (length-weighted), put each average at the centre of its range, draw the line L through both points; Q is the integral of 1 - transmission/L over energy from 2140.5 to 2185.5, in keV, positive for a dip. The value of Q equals -1.01 keV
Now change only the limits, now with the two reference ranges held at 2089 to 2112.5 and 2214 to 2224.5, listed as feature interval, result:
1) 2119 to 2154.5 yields -1.0 keV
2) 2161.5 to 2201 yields -1.7 keV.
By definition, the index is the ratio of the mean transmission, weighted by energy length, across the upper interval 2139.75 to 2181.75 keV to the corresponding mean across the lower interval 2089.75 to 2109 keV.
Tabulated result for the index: 1.2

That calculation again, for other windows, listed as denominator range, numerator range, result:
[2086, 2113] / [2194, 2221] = 1.22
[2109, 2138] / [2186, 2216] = 1.16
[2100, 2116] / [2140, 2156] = 1.10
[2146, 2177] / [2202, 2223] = 1.05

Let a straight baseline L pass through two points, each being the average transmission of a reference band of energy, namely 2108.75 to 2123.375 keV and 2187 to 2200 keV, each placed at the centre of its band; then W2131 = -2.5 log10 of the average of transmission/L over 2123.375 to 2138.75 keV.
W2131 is -0.02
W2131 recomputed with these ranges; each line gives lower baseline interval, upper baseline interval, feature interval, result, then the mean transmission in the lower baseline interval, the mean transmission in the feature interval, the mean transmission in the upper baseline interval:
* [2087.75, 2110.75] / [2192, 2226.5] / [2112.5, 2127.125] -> 0.00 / 37.8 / 39.3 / 46.4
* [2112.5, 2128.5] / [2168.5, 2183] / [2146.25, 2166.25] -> 0.01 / 39.4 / 43.3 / 45.8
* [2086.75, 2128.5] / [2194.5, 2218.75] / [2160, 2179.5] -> -0.03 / 38.5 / 44.6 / 46.1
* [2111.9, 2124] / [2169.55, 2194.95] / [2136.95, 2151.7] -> -0.03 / 38.9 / 42.8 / 45.8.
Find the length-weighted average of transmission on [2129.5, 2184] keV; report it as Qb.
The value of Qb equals 43.5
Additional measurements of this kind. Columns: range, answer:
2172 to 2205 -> 46.1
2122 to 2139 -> 40.9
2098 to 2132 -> 39.3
